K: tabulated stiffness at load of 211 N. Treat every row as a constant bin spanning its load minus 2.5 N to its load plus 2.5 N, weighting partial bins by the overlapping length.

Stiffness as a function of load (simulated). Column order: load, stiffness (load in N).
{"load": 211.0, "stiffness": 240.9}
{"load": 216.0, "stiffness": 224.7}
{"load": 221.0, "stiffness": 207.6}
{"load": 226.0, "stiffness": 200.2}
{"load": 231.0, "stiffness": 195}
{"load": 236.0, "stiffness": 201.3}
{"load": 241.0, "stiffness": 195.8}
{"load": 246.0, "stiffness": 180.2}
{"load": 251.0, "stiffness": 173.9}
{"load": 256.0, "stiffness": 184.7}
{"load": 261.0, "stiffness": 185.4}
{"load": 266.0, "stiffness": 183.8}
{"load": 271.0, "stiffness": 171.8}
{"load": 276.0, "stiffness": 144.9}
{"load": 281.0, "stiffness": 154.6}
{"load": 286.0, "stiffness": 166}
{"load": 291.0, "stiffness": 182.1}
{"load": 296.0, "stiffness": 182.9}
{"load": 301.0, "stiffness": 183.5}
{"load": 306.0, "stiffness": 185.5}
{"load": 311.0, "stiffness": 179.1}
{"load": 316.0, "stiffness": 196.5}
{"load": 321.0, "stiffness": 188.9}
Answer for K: 240.9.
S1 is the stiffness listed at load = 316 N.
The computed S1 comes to 196.5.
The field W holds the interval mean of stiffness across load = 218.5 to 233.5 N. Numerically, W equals 201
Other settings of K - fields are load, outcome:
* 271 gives 171.8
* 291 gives 182.1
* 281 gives 154.6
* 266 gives 183.8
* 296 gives 182.9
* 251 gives 173.9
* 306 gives 185.5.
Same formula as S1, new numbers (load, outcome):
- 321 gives 188.9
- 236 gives 201.3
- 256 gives 184.7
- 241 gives 195.8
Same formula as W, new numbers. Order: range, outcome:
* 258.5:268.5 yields 185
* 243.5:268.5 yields 182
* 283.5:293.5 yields 174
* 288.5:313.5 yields 183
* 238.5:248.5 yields 188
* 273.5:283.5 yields 150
